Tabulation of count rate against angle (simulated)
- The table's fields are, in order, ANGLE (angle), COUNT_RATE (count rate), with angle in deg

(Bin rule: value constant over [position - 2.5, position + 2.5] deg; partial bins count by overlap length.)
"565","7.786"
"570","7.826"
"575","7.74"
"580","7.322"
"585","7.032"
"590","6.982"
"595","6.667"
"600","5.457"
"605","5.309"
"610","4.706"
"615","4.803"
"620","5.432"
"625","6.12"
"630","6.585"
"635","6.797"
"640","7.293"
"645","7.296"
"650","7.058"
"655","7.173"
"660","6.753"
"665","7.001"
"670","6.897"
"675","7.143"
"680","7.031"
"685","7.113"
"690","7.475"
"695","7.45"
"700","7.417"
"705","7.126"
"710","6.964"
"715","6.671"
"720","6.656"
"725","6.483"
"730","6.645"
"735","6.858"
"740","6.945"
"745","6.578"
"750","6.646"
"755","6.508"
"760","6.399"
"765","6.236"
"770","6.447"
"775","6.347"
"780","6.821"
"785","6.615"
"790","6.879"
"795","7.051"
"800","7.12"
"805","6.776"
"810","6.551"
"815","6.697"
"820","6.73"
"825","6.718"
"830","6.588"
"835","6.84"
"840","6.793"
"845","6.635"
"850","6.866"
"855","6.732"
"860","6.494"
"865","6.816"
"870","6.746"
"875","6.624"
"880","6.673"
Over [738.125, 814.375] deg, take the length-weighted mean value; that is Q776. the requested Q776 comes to 6.66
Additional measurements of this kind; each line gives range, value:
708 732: 6.68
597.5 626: 5.26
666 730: 7.02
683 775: 6.8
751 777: 6.4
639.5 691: 7.09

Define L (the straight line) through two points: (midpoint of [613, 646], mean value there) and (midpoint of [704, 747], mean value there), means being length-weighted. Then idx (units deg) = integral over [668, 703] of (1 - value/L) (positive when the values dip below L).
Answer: -3.45 deg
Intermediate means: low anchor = 6.31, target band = 7.22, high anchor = 6.76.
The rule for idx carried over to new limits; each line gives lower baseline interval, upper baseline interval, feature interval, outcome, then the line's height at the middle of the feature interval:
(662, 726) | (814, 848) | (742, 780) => 2.22 deg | 6.88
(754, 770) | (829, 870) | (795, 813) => -0.83 deg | 6.55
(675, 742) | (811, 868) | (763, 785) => 1.18 deg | 6.85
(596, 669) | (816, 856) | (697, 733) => -2.17 deg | 6.47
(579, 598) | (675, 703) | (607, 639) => 5.67 deg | 7.05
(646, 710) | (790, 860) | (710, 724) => 0.68 deg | 7.04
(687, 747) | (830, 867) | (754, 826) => 1.70 deg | 6.82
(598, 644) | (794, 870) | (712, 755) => -2.23 deg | 6.35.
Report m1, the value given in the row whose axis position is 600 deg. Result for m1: 5.457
